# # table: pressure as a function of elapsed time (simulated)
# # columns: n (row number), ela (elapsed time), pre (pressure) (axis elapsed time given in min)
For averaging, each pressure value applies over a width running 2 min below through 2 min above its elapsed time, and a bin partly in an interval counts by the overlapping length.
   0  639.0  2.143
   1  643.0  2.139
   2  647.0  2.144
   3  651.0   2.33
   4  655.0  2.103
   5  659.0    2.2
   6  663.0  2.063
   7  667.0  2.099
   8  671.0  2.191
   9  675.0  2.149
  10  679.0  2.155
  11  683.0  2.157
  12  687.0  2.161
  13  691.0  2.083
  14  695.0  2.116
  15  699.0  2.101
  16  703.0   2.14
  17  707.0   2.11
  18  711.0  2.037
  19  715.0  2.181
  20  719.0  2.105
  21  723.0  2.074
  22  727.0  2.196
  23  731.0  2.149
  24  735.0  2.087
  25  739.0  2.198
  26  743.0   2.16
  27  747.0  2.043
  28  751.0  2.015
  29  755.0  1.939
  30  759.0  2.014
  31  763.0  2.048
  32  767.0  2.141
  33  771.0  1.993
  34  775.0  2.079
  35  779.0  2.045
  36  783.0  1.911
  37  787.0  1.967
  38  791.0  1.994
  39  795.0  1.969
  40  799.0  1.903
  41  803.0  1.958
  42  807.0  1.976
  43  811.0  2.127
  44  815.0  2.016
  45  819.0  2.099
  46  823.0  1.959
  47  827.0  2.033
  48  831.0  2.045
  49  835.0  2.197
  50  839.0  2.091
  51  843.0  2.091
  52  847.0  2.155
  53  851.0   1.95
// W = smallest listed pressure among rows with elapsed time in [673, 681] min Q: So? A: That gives 2.149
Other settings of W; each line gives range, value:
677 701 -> 2.083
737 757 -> 1.939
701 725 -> 2.037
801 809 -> 1.958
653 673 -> 2.063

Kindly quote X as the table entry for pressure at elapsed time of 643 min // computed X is 2.139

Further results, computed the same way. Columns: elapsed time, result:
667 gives 2.099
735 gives 2.087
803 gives 1.958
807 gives 1.976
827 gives 2.033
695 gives 2.116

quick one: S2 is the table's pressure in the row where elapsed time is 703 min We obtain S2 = 2.14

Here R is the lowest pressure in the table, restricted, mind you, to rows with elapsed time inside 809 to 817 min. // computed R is 2.016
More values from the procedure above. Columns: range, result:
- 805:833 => 1.959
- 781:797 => 1.911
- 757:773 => 1.993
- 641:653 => 2.139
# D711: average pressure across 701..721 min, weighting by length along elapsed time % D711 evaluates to 2.11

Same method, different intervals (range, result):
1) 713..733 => 2.14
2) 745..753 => 2.03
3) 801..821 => 2.04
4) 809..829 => 2.05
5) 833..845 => 2.13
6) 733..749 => 2.12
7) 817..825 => 2.03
